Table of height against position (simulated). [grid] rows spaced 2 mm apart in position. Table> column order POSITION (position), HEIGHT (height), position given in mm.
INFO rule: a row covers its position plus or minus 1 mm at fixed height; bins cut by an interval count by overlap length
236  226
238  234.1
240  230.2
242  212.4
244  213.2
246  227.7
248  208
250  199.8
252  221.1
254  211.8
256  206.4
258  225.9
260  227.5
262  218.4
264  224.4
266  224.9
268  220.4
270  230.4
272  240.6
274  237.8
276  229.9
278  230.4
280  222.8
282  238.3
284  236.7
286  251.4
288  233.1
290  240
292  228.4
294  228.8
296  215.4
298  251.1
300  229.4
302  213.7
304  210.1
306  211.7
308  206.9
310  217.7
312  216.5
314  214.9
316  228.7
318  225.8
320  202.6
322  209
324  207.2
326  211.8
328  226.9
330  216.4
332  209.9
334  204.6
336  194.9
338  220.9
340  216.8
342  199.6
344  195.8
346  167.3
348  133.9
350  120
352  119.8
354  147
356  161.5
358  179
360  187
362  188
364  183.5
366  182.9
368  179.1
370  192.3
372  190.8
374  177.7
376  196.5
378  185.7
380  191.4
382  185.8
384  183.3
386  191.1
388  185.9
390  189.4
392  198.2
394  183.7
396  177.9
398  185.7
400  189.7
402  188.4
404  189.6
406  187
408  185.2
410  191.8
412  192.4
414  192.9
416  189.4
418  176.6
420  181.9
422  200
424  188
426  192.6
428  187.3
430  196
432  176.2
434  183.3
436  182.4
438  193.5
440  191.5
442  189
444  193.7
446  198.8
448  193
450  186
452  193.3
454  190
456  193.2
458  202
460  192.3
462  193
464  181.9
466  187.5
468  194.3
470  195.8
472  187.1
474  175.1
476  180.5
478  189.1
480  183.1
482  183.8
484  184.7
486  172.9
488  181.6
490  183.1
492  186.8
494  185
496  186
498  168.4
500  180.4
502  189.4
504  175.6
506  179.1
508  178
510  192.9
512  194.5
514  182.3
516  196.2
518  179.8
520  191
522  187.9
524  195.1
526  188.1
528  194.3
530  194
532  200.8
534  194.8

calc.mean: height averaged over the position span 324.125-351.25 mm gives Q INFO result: 194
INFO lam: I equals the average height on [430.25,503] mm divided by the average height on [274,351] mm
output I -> 0.87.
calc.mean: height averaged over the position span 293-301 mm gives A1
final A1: 231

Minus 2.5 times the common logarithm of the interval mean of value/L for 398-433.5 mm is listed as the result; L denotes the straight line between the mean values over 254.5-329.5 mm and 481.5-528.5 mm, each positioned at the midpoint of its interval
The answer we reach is 0.07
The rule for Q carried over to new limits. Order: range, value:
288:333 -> 220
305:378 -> 193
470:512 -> 183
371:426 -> 188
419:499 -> 188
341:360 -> 160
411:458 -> 190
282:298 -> 235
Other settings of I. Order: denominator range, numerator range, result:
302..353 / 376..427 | 0.94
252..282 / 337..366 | 0.77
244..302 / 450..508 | 0.82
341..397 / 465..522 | 1.04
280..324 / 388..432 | 0.84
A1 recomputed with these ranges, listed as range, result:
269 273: 236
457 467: 191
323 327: 210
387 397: 187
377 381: 189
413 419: 186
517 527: 188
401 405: 189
